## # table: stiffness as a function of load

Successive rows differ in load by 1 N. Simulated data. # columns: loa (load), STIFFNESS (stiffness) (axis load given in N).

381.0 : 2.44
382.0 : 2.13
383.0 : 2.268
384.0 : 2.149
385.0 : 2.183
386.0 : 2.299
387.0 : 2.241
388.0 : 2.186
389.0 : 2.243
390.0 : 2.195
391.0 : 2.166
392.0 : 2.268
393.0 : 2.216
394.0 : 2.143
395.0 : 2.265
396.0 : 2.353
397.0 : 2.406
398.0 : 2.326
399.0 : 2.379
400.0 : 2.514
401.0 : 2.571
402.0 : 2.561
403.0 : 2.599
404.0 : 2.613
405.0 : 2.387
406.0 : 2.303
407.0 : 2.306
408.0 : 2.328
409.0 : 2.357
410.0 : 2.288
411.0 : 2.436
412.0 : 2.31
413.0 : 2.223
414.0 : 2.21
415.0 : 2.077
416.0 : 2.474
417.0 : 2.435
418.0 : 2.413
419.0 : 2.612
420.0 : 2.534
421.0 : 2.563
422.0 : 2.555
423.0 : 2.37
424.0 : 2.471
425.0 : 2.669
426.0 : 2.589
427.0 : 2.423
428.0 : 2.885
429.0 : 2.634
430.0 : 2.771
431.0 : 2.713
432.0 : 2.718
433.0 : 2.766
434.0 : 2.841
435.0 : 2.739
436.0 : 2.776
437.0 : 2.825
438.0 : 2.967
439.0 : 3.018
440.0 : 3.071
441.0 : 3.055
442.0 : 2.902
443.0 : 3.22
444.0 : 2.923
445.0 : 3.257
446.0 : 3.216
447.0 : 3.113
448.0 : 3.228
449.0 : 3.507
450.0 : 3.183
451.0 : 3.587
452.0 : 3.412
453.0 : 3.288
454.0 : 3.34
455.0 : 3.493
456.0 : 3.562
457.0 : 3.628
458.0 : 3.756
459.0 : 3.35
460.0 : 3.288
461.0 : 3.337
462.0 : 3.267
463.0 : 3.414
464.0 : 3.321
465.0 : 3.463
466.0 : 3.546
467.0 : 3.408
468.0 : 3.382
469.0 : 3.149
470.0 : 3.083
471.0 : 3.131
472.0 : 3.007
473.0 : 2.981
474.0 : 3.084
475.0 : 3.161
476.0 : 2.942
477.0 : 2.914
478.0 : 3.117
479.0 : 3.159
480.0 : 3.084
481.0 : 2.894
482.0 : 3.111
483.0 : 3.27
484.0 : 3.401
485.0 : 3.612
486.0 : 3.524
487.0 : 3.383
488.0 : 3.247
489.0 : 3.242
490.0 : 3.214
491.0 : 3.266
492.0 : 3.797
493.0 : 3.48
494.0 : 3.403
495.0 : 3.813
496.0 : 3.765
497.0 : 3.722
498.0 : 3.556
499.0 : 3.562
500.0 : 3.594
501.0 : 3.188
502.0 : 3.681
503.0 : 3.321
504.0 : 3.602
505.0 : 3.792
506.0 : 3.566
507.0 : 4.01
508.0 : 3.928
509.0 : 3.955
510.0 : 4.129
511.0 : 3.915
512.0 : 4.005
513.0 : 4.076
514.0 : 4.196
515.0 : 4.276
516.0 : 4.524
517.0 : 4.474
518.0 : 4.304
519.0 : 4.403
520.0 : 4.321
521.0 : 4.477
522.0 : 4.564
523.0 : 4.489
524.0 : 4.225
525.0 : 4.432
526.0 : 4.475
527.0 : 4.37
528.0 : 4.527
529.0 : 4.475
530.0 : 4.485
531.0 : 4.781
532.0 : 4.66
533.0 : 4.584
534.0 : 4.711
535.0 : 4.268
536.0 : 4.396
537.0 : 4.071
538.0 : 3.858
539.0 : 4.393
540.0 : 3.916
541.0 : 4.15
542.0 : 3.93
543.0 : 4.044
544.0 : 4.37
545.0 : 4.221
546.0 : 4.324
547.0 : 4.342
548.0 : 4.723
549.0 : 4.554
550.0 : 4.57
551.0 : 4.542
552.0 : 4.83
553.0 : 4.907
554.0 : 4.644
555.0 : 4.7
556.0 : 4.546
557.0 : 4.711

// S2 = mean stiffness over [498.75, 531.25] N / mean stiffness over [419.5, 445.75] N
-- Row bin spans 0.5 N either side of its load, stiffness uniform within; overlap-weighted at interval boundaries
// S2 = 1.5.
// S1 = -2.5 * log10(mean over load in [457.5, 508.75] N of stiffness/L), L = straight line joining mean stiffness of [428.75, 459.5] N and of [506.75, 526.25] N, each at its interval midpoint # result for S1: 0.11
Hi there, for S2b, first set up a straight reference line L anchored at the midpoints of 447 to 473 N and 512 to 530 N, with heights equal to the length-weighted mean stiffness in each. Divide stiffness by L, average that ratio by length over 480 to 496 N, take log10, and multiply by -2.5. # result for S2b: 0.13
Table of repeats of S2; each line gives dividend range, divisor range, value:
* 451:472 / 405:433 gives 1.37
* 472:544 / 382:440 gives 1.56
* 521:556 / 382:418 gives 1.91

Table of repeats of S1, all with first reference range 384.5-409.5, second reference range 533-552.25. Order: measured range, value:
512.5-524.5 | -0.094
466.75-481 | 0.095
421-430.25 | 0.057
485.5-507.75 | 0.048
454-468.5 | -0.074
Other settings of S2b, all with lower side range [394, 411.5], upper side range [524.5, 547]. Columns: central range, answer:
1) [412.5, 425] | 0.09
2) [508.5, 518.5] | -0.04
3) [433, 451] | -0.03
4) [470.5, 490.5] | 0.12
